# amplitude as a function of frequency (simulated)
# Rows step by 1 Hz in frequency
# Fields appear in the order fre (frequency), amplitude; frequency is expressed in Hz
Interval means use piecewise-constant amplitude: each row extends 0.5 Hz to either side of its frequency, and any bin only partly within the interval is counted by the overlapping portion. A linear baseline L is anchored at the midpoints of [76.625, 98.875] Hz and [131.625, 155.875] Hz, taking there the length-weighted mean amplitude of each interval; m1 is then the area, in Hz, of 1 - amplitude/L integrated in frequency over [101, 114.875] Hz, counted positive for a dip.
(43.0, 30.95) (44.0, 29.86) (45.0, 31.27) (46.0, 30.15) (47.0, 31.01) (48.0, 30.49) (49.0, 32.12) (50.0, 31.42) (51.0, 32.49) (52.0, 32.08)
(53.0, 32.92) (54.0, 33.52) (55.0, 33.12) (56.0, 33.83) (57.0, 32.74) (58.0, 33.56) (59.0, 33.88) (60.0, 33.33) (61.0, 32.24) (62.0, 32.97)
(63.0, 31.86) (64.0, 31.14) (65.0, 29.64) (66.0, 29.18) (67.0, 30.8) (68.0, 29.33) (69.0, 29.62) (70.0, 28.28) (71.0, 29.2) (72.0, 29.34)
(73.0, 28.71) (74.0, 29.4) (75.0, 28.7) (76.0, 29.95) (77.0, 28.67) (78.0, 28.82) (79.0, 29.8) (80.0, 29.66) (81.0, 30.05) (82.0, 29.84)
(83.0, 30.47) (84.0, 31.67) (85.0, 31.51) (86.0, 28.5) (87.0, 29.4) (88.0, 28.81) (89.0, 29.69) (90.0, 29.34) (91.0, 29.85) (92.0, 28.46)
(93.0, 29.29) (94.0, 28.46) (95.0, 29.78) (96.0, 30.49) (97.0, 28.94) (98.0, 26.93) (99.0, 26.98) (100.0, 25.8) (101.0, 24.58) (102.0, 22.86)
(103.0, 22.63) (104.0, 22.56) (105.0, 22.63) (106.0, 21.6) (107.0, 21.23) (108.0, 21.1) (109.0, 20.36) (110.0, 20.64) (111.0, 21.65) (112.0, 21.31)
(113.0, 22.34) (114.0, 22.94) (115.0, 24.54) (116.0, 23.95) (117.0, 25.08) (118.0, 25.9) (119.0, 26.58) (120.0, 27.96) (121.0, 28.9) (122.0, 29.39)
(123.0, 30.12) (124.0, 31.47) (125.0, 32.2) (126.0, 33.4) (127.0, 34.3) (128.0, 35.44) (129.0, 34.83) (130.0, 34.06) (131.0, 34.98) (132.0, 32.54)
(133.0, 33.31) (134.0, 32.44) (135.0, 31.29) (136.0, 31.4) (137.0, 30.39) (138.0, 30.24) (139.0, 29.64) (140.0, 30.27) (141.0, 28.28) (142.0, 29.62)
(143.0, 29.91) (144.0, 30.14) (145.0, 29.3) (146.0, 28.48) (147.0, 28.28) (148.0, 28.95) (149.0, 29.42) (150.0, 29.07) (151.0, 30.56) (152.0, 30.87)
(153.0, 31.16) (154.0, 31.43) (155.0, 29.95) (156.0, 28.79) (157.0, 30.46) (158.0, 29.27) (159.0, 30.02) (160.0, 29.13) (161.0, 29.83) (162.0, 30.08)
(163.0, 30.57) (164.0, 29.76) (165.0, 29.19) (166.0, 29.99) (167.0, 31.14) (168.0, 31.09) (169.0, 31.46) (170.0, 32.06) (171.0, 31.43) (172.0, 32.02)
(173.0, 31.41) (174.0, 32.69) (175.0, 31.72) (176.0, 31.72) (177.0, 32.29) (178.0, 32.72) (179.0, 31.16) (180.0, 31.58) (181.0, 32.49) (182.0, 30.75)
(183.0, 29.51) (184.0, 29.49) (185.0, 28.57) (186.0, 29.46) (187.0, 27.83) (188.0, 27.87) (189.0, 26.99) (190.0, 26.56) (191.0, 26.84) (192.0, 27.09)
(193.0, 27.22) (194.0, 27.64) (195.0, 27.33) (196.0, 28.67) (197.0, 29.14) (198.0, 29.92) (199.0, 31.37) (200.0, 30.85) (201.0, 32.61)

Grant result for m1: 3.6 Hz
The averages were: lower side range 29.4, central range 22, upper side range 30.3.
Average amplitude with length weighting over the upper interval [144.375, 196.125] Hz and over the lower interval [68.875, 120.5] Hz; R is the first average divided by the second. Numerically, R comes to 1.11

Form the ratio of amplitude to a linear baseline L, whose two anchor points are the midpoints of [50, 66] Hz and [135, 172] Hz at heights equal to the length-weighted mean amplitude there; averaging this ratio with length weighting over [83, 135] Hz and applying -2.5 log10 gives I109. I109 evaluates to 0.125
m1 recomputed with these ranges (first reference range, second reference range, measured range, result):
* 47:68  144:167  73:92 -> 1.13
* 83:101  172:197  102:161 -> 1.74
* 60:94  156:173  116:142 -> -0.52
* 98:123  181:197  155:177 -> -2.94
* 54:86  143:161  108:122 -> 2.81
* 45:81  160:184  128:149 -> 0.04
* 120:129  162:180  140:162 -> 1.29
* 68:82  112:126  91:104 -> 0.52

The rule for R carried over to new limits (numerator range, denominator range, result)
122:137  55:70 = 1.04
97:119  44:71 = 0.74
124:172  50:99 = 1.02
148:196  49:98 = 0.98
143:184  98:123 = 1.27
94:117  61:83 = 0.81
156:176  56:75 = 0.99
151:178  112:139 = 1.03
